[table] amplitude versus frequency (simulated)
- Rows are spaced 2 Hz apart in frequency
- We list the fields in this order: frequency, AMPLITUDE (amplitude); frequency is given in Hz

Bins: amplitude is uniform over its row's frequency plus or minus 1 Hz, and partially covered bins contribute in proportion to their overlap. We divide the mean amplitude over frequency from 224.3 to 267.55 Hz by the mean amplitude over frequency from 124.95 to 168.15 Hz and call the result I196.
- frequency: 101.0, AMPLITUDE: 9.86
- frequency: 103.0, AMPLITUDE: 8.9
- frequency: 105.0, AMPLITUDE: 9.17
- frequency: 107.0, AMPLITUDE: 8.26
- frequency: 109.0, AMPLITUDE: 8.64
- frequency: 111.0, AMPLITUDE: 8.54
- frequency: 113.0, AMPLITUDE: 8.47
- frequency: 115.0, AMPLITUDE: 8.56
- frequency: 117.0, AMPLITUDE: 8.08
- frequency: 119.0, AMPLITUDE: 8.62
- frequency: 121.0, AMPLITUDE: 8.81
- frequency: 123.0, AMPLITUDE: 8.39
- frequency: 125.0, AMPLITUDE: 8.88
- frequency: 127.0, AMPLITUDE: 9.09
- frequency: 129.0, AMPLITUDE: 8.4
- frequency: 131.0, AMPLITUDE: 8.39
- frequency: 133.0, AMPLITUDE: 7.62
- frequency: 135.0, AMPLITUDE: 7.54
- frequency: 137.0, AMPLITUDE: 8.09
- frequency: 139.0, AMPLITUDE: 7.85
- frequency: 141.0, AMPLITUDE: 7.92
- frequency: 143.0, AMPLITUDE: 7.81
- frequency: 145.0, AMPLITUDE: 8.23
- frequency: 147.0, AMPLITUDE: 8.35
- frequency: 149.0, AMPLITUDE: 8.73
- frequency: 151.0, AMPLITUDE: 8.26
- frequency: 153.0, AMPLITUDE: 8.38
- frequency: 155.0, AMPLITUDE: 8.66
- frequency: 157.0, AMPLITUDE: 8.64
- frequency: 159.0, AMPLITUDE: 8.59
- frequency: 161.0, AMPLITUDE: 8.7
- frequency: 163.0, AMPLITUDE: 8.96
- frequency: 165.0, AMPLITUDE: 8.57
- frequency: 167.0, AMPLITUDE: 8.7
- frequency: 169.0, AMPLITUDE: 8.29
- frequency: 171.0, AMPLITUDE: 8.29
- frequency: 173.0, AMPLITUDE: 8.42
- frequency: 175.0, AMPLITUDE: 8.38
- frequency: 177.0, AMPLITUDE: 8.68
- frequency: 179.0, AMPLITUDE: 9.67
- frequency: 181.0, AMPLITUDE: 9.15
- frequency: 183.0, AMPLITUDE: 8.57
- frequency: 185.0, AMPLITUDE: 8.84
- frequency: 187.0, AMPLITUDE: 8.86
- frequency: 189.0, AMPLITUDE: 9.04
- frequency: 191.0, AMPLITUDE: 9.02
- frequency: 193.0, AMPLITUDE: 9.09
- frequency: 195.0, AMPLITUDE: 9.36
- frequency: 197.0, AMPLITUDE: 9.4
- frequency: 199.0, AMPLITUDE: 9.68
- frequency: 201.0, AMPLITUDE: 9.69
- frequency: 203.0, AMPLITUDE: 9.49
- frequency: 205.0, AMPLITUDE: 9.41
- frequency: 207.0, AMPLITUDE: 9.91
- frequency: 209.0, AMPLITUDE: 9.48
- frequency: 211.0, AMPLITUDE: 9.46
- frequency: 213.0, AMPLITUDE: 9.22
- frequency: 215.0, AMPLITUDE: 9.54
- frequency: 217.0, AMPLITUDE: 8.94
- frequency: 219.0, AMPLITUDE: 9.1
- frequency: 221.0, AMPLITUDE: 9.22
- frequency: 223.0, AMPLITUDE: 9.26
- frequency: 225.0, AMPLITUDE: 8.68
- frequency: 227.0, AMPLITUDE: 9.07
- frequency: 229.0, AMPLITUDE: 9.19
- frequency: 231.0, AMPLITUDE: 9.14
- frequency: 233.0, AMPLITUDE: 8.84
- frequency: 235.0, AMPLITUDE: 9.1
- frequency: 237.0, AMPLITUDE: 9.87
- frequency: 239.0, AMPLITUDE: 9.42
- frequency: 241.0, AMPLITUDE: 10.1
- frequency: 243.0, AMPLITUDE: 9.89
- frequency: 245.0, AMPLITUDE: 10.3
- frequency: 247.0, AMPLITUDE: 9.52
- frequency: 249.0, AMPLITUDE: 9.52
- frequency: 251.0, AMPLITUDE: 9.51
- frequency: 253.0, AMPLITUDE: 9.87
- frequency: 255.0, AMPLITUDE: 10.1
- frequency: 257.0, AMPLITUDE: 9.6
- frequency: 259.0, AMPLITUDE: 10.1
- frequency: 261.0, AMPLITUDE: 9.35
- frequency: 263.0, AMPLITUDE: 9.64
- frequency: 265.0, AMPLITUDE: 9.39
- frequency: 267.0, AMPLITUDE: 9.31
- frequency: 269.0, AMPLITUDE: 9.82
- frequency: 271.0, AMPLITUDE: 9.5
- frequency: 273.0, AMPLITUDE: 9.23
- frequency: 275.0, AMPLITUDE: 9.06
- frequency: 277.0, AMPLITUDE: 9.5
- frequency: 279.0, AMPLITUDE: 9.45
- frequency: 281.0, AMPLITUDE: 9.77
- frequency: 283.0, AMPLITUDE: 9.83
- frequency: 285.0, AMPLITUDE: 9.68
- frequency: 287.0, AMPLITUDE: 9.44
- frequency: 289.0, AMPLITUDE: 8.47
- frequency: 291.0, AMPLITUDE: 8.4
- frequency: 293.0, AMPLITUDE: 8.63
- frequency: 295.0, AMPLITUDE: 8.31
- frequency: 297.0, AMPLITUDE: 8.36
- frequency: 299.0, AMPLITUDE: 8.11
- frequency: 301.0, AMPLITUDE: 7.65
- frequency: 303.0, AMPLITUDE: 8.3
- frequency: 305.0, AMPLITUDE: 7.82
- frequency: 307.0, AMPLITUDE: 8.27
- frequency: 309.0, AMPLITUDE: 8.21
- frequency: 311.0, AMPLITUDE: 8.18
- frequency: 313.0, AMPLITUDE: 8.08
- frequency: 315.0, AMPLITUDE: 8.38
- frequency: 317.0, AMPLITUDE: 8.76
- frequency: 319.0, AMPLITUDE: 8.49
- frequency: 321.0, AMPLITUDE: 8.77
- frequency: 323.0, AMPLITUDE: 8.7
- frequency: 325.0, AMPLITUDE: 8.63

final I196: 1.1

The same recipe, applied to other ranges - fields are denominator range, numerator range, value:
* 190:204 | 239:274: 1.03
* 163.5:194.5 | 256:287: 1.09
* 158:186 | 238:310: 1.06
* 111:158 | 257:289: 1.14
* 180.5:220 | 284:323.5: 0.91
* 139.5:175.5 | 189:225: 1.11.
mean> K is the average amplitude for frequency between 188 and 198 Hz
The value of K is 9.18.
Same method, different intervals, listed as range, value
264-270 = 9.51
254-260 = 9.93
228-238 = 9.23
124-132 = 8.69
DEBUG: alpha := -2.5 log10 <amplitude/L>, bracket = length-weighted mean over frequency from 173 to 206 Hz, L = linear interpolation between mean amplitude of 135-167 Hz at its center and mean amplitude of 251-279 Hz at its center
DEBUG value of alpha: -0.042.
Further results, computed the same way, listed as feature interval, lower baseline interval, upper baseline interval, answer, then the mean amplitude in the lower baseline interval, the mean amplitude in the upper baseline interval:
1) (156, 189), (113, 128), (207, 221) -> 0.04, 8.62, 9.33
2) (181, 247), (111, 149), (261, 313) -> -0.09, 8.3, 8.89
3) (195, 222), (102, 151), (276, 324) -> -0.11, 8.39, 8.65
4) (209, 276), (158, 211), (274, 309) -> -0.07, 9.02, 8.75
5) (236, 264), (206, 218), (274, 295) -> -0.05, 9.42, 9.18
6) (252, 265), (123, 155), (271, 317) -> -0.14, 8.25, 8.71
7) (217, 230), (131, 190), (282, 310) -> -0.07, 8.47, 8.53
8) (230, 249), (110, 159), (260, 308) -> -0.09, 8.35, 8.97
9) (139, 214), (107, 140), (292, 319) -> -0.07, 8.37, 8.24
